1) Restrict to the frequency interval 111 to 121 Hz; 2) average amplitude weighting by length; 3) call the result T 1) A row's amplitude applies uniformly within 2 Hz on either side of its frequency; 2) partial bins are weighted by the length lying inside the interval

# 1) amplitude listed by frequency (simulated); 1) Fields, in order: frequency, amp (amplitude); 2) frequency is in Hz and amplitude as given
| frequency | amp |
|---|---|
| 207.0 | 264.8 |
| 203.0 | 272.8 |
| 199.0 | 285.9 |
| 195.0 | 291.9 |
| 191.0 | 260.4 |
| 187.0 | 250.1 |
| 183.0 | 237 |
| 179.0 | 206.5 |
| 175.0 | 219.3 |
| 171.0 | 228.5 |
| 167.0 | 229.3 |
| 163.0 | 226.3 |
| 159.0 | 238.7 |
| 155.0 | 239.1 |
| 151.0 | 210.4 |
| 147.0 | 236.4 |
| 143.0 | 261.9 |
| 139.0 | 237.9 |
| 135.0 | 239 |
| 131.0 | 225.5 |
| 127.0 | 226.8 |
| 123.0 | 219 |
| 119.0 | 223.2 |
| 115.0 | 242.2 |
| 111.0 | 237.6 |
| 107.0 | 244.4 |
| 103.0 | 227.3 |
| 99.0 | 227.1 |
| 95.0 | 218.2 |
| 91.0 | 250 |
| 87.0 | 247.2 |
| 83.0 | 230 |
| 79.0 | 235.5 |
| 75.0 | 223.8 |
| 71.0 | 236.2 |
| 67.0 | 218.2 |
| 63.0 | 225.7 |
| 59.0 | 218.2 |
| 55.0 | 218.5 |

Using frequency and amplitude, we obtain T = 234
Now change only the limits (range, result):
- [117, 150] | 233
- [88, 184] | 231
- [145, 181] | 226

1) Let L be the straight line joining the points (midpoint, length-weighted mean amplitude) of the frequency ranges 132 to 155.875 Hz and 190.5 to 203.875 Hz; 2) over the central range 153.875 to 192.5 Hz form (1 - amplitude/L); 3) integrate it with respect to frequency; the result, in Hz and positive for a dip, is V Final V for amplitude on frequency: 4.1 Hz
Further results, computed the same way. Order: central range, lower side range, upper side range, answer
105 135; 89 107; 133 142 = 0.67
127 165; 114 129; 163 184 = -1.55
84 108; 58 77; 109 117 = -0.09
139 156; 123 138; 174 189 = -0.57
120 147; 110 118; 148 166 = -0.09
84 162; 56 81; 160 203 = 0.27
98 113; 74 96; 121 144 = 0.01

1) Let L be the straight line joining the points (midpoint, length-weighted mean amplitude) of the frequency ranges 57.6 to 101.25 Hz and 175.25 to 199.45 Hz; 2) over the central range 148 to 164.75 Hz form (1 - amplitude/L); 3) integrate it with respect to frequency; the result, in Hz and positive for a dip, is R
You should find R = 1.1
